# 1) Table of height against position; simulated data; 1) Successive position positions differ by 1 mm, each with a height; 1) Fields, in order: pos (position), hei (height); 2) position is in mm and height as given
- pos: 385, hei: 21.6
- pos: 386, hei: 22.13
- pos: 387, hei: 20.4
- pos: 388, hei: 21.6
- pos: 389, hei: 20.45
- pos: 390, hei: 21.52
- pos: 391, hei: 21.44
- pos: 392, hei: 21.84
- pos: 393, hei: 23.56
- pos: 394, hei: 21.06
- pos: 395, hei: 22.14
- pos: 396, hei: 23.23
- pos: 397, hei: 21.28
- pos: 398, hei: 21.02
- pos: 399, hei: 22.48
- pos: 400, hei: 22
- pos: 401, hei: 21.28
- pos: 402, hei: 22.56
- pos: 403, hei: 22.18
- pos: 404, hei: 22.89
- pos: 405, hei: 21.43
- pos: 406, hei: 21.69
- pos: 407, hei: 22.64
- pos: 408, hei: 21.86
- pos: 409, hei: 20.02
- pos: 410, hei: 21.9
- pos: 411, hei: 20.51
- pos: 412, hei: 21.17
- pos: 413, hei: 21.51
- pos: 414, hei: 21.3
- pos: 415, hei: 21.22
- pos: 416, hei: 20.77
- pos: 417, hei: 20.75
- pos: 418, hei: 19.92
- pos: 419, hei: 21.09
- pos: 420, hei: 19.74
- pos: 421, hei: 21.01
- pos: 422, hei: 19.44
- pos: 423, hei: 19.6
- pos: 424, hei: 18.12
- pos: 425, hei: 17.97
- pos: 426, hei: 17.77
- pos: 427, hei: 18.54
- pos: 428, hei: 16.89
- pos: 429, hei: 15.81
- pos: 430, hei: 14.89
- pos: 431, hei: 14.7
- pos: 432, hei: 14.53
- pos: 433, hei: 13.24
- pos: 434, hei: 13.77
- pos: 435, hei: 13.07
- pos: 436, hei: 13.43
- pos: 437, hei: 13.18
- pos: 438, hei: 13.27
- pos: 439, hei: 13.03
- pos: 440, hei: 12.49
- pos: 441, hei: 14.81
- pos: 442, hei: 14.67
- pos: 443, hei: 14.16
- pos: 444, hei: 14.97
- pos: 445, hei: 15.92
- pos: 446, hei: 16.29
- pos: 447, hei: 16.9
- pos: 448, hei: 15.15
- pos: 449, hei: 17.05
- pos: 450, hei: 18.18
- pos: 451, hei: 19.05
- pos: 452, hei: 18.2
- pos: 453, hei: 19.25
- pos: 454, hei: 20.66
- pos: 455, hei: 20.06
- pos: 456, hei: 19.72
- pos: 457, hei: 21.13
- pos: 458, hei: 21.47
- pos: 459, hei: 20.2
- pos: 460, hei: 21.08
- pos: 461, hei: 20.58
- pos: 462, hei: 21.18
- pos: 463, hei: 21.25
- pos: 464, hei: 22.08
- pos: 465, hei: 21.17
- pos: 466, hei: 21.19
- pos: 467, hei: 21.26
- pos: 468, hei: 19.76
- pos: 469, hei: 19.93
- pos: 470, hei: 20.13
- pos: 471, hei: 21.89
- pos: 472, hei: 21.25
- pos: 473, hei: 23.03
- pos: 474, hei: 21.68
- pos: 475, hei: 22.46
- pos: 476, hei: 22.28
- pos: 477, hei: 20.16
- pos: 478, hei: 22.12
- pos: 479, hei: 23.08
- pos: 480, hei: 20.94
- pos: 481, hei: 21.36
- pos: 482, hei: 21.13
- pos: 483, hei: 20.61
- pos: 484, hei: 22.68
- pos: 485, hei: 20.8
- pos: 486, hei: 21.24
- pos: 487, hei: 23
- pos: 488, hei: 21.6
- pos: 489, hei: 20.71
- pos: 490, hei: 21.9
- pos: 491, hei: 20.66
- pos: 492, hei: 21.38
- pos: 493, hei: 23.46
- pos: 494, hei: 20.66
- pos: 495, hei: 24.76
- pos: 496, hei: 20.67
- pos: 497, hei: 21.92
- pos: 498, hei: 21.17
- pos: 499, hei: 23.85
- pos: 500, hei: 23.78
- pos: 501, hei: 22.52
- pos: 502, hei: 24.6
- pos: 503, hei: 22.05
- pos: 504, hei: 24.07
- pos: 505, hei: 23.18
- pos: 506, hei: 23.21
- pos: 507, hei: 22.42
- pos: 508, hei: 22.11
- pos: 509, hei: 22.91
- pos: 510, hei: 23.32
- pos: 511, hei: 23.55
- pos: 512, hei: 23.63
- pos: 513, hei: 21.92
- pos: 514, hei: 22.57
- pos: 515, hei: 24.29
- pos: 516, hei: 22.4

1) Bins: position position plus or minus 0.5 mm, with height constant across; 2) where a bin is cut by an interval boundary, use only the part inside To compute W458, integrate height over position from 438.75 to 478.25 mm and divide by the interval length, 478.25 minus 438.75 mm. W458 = 19.2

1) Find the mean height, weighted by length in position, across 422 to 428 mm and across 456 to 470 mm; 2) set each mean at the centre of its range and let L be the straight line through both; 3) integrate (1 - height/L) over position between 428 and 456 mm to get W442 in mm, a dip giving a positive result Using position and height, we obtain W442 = 5.5 mm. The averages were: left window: 18.4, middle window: 15.7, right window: 20.9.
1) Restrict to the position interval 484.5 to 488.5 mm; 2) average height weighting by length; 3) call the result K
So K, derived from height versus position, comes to 21.7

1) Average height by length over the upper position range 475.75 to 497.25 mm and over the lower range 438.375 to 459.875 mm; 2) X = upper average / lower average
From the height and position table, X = 1.2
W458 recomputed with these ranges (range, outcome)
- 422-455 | 16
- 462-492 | 21.4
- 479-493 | 21.5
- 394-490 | 19.5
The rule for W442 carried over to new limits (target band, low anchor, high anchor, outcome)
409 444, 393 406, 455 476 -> 7.0 mm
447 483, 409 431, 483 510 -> 1.0 mm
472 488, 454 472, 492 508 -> 0.0 mm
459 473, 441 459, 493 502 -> -1.2 mm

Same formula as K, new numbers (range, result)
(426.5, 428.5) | 17.7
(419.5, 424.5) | 19.6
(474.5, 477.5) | 21.6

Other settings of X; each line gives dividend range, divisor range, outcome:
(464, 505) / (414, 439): 1.27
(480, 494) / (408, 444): 1.24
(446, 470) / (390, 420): 0.92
